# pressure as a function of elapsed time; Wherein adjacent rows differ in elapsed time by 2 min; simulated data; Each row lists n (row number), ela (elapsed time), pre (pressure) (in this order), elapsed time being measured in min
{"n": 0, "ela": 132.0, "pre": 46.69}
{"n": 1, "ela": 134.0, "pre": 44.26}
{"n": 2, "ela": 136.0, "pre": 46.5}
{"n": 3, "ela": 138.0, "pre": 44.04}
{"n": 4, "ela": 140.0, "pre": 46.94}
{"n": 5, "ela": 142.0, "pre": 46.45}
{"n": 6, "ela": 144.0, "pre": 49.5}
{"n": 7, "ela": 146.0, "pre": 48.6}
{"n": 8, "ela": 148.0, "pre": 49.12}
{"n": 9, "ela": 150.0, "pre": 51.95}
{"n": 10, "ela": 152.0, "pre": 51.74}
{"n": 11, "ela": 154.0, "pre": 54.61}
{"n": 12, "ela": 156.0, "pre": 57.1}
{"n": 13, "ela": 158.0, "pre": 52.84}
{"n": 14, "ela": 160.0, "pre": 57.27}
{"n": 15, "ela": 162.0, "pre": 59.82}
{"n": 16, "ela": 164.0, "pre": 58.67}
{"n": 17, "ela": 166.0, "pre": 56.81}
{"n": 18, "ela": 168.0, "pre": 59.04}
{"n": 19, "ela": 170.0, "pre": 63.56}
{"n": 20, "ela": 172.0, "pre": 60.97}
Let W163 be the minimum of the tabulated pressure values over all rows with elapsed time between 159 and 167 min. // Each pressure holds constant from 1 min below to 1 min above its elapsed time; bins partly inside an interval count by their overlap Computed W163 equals 56.81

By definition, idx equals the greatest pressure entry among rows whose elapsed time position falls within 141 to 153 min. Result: 51.95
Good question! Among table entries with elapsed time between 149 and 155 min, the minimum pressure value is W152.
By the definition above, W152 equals 51.74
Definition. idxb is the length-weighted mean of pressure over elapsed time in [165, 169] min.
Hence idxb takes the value 57.9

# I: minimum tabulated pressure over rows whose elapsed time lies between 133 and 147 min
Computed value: 44.04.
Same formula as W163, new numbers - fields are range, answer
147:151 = 49.12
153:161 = 52.84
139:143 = 46.45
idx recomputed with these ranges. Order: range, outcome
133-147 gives 49.5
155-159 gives 57.1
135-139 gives 46.5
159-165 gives 59.82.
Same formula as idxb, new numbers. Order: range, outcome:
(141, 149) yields 48.4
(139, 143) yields 46.7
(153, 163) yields 56.3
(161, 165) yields 59.2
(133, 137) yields 45.4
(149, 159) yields 53.6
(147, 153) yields 50.9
